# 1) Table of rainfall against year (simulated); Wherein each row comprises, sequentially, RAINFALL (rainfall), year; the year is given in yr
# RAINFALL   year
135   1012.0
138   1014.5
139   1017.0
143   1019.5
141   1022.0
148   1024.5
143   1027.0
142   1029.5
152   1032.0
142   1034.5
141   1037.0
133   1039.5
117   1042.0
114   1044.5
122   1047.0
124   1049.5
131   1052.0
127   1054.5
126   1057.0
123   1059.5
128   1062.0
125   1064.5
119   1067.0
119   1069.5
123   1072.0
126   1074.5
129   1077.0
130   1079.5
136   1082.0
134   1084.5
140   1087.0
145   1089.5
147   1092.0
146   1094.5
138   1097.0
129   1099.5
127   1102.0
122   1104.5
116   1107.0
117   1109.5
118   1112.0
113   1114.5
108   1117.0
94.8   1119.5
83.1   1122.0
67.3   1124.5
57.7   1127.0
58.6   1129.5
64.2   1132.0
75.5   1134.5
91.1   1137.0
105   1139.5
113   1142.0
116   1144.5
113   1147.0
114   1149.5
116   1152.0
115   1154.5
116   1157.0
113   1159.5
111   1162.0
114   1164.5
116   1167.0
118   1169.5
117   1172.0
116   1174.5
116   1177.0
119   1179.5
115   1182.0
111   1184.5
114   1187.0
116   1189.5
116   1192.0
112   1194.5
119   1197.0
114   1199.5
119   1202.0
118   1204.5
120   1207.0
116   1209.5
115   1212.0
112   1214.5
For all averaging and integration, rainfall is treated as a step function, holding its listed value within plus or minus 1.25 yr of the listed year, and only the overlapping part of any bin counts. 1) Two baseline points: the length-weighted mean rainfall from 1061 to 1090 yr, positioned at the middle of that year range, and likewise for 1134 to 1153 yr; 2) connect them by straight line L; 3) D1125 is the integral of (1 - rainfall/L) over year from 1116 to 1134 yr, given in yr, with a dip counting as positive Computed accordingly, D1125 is 5.92 yr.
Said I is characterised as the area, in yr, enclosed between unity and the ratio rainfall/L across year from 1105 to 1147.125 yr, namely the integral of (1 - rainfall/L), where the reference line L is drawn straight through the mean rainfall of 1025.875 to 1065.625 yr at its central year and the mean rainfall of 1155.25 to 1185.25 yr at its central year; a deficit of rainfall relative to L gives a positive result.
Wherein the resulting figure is 9.1 yr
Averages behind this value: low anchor 131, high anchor 115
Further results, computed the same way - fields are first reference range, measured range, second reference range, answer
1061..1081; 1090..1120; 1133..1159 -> -1.8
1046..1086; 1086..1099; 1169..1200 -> -1.9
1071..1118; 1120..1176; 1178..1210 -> 9.7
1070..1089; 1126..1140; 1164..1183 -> 5.5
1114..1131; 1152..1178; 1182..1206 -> -3.5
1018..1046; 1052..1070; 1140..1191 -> 1.1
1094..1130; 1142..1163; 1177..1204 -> -0.6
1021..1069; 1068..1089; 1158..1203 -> -0.5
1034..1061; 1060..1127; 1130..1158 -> -3.3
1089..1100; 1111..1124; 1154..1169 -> 3.1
